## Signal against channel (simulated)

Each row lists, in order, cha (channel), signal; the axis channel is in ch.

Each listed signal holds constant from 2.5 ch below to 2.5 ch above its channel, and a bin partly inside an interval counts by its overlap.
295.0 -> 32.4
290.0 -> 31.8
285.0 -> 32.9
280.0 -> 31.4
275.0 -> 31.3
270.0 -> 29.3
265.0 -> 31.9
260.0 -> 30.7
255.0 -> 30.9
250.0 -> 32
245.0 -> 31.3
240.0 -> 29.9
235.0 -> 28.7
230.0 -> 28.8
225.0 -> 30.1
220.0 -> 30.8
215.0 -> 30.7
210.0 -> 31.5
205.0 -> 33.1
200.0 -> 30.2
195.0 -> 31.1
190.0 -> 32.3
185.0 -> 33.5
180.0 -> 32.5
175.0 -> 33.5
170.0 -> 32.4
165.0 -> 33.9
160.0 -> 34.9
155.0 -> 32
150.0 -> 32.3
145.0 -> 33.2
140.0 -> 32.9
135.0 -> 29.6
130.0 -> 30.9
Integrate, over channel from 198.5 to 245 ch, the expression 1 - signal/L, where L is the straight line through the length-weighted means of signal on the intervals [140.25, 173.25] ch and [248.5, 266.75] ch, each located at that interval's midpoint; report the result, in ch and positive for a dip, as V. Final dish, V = 2.16 ch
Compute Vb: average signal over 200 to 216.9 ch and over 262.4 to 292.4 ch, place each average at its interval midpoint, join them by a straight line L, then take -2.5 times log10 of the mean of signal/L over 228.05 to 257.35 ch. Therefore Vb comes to 0.04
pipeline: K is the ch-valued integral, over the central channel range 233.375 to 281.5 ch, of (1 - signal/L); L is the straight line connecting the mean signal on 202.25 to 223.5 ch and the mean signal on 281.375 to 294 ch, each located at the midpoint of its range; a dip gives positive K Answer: 1.77 ch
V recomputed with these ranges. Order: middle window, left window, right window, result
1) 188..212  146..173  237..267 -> 0.4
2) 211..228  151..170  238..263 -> 0.7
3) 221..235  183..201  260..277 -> 0.8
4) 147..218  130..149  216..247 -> -3.4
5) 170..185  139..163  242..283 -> -0.2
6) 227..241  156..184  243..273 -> 1.1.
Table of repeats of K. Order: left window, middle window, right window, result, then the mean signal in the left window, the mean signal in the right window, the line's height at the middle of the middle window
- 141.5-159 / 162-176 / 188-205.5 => -0.5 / 32.7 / 31.5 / 32.2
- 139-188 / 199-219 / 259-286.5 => 0.6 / 33.1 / 31.2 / 32.3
